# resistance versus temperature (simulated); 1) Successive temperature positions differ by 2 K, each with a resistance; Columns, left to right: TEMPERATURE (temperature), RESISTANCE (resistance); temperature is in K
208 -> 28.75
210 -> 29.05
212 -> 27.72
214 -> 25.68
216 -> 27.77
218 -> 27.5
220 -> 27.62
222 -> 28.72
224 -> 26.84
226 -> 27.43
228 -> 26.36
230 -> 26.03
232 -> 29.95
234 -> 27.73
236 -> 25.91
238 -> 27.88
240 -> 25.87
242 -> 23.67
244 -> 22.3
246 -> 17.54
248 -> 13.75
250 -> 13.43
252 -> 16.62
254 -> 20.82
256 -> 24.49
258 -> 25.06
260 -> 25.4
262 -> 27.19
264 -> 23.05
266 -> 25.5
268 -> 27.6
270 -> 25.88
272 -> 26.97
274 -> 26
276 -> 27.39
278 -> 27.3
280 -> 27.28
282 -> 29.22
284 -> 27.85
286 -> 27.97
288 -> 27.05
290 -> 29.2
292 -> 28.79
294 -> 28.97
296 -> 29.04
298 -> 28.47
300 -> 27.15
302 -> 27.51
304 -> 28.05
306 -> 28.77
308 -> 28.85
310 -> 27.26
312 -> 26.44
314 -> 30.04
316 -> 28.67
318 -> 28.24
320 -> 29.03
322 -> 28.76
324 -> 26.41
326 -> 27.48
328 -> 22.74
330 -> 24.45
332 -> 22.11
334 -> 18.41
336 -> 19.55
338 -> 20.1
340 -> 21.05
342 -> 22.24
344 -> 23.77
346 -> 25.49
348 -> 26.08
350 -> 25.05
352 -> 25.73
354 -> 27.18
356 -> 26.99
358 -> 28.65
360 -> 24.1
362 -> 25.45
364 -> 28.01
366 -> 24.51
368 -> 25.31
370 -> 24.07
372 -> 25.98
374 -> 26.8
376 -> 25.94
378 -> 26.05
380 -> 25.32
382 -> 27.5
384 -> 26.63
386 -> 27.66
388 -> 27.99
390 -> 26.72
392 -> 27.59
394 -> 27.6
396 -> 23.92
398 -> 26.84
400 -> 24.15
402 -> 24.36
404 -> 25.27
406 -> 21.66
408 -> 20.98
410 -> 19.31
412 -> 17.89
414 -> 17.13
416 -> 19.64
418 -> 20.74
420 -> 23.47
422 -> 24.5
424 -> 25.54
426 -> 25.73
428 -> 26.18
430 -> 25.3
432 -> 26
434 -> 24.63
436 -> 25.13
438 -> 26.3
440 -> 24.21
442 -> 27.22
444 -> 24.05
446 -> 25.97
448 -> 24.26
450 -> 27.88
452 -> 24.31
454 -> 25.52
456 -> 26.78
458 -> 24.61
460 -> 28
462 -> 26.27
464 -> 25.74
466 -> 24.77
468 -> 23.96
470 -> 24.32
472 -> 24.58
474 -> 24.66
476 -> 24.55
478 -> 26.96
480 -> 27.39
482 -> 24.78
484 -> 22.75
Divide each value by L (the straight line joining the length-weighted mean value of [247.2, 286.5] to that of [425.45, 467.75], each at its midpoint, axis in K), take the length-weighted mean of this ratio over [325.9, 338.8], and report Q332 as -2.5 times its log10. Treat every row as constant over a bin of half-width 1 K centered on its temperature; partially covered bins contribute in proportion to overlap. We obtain 0.14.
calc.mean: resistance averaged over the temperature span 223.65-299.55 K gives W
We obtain 25.5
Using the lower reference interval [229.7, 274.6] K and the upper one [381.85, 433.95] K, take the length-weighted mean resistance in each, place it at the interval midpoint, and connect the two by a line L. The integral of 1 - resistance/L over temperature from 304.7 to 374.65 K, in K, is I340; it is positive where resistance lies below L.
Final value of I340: -4.4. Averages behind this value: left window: 23.8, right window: 24.2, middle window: 25.5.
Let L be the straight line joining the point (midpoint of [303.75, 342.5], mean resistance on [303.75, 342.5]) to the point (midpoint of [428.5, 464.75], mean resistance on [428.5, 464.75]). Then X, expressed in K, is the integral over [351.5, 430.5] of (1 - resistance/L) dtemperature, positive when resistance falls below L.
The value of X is 2.2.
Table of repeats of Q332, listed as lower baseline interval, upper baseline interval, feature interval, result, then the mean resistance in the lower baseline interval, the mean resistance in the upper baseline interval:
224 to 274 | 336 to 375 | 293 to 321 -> -0.15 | 24.1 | 24.9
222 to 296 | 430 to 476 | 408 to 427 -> 0.18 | 25.4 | 25.4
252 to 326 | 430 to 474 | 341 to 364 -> 0.03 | 27.1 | 25.4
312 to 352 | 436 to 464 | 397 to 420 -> 0.17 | 24.8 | 25.8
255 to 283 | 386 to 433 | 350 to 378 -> -0.06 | 26.3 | 23.9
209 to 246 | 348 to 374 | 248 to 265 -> 0.23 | 26.6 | 26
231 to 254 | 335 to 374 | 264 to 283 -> -0.17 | 22.2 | 24.8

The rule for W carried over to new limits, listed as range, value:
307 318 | 28.3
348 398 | 26.3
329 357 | 23.4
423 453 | 25.5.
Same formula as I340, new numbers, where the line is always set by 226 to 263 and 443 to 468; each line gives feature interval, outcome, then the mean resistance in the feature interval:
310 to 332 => -2.5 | 27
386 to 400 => -0.9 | 26.7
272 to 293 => -3.5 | 27.8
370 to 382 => -0.6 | 26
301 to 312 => -1.8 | 27.9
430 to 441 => 0.1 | 25.3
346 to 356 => -0.6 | 26.1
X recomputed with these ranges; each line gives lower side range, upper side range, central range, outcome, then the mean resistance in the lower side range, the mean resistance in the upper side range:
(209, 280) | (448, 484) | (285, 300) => -1.9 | 25.1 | 25.5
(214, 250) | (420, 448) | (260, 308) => -4.4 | 25.1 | 25.3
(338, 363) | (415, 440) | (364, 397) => -2.1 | 24.9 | 24.4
